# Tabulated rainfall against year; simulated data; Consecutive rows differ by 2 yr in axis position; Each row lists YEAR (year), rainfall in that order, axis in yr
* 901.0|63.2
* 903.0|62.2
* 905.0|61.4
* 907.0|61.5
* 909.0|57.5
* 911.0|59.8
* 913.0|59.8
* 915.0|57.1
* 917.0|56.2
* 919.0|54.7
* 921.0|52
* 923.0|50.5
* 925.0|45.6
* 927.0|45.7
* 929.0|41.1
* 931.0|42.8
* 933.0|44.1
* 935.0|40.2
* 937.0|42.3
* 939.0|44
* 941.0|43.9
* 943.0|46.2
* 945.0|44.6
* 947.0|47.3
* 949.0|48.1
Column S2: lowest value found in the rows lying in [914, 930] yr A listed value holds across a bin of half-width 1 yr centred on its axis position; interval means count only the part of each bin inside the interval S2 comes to 41.1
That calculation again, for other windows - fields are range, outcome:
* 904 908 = 61.4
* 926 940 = 40.2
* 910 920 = 54.7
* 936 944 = 42.3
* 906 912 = 57.5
